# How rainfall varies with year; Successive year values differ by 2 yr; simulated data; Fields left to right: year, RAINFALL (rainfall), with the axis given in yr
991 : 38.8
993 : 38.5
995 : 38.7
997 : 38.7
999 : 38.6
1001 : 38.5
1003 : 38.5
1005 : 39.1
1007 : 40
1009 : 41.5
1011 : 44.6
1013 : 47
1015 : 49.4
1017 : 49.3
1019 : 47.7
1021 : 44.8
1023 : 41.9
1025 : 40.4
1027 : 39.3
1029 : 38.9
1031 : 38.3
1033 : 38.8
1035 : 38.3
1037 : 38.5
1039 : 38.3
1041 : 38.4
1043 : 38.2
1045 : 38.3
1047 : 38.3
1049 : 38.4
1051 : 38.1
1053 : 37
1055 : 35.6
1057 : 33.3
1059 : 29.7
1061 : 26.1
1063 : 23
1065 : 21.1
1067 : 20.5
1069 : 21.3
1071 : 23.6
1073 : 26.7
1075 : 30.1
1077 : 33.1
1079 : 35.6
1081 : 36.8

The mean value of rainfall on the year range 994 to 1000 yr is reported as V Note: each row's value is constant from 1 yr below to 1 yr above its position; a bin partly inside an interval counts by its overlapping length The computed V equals 38.7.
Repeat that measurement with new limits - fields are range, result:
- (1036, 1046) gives 38.3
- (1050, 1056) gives 36.9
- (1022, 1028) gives 40.5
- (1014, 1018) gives 49.3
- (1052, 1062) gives 32.3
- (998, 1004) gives 38.5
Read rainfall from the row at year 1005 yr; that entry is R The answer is 39.1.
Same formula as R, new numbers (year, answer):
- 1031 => 38.3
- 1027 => 39.3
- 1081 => 36.8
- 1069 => 21.3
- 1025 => 40.4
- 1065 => 21.1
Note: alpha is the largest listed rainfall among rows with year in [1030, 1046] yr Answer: 38.8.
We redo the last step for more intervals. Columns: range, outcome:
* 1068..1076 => 30.1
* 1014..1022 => 49.4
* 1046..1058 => 38.4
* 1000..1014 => 47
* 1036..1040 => 38.5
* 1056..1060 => 33.3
